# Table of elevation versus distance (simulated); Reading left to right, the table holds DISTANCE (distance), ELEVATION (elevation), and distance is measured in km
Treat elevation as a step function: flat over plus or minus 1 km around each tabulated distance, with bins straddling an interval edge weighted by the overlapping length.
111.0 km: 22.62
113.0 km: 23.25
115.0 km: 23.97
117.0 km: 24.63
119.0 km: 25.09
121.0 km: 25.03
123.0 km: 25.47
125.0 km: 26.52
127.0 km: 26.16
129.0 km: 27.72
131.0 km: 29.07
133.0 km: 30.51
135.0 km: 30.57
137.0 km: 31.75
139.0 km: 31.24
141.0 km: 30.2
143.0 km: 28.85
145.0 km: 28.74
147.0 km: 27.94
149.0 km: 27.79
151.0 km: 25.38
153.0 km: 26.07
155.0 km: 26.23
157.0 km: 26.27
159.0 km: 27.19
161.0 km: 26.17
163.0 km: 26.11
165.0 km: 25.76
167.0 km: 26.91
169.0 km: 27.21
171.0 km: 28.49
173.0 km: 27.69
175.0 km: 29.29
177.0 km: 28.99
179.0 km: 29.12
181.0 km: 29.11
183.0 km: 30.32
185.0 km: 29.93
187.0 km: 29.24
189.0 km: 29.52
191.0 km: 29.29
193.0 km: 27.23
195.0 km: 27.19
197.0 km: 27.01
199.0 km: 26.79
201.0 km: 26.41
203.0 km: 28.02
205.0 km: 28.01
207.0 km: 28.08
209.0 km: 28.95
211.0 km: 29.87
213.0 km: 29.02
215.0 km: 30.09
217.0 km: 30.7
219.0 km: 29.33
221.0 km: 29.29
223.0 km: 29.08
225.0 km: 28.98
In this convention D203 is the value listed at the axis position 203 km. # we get 28.02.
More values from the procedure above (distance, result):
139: 31.24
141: 30.2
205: 28.01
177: 28.99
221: 29.29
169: 27.21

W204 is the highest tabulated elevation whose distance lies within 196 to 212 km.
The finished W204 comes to 29.87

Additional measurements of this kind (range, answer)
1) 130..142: 31.75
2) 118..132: 29.07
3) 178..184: 30.32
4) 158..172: 28.49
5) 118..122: 25.09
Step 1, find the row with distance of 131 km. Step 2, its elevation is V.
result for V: 29.07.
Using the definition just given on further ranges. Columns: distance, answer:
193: 27.23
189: 29.52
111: 22.62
